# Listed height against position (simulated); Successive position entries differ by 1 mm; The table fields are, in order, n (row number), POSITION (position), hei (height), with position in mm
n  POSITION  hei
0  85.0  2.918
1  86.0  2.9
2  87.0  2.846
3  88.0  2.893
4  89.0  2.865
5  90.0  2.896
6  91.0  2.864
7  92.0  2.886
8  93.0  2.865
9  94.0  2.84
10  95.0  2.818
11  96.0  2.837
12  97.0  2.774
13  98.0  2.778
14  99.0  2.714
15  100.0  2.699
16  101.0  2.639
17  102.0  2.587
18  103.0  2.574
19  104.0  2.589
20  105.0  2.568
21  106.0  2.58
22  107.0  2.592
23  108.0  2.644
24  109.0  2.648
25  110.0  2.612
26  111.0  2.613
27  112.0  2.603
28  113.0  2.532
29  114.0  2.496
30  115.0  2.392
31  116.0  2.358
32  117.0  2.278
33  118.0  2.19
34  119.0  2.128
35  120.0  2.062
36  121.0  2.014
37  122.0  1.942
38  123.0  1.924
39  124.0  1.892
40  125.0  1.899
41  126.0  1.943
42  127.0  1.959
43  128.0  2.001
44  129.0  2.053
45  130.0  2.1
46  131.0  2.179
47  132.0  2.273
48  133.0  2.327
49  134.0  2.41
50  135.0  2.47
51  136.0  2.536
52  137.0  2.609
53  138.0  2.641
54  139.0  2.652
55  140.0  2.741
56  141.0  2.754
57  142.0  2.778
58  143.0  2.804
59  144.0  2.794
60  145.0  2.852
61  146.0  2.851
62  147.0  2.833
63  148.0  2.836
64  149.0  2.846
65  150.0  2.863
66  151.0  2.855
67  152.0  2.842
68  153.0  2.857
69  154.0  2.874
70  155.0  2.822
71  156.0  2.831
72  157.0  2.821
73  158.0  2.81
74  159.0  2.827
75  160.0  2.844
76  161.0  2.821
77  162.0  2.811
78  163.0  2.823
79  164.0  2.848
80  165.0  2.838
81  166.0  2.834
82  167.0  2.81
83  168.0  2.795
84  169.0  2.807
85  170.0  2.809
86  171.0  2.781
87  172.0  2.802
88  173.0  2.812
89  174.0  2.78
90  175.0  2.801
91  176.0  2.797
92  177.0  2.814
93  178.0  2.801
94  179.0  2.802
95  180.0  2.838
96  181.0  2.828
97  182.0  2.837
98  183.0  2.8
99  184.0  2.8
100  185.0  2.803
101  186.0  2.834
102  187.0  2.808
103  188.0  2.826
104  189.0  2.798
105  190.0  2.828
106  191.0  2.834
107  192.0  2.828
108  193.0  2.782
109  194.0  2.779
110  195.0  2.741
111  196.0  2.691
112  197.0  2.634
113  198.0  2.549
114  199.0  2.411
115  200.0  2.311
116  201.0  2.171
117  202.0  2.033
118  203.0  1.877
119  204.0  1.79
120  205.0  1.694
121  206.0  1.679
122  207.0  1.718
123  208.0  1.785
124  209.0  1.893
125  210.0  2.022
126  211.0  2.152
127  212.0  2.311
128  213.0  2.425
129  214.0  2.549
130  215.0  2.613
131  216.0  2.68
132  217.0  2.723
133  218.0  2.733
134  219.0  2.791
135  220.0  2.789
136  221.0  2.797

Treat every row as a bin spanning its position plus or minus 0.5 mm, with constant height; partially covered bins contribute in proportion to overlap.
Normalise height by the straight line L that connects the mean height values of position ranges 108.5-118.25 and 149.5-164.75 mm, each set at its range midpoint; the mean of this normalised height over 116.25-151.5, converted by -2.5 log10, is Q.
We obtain 0.106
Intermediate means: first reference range 2.48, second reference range 2.84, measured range 2.41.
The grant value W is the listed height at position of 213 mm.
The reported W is 2.425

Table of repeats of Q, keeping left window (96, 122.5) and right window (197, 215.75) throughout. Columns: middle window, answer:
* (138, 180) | -0.22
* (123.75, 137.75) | 0.10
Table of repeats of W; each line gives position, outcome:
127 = 1.959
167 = 2.81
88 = 2.893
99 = 2.714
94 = 2.84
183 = 2.8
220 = 2.789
